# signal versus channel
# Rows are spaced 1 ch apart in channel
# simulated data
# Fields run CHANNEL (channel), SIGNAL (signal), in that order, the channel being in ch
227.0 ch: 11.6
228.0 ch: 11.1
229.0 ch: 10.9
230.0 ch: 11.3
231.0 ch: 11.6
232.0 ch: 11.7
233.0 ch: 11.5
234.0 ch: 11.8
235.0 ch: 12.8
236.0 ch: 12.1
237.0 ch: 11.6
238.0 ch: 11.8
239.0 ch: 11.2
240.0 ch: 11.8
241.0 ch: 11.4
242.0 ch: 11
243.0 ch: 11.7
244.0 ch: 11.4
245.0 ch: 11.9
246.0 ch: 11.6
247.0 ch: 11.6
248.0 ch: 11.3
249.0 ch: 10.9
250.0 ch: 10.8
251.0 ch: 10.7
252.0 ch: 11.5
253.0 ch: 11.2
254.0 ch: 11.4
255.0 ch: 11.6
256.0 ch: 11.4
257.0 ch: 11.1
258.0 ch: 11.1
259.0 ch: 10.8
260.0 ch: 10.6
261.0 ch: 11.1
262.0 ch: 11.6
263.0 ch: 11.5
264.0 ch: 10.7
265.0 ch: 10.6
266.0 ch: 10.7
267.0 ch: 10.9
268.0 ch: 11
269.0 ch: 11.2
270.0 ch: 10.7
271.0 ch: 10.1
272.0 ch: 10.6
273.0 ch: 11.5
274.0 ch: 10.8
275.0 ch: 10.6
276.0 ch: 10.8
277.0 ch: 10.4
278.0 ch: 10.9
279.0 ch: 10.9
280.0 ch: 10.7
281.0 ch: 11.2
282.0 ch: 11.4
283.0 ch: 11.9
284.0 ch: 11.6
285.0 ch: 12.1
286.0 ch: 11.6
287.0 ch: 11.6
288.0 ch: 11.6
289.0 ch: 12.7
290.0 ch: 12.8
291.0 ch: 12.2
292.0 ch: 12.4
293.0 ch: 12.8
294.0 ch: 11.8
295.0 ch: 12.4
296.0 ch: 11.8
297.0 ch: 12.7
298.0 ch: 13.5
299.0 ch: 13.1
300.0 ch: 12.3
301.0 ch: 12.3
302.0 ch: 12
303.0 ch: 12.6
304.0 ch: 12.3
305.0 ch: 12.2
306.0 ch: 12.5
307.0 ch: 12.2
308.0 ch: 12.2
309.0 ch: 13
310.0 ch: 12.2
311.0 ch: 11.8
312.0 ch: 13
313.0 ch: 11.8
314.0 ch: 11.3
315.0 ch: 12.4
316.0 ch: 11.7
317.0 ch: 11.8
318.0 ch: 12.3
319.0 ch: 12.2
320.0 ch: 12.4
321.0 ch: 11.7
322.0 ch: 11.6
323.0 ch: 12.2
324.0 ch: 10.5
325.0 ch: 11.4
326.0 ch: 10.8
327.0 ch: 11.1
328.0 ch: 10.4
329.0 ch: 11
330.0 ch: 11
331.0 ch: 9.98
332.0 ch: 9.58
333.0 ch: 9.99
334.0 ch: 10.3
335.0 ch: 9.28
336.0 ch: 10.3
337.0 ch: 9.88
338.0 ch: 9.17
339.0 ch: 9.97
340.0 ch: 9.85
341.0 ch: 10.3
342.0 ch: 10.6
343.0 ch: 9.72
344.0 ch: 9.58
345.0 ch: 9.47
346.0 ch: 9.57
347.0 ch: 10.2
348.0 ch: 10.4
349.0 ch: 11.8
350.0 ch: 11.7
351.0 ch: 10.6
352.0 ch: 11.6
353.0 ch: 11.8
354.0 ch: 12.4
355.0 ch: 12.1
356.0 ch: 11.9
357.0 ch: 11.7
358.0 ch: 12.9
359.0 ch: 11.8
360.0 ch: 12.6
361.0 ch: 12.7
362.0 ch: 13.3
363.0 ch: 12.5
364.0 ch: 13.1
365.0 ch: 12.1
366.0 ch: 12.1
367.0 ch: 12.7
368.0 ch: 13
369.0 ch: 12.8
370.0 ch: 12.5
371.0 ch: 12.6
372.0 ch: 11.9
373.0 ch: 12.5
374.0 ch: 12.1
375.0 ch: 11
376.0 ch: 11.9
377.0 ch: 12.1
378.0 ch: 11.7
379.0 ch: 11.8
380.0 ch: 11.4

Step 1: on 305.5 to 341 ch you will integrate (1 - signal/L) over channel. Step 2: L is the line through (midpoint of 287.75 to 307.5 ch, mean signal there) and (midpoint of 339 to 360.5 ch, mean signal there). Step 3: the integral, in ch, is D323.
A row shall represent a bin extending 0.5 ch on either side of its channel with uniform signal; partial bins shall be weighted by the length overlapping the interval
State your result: 1.67 ch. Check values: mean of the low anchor 12.4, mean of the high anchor 11.1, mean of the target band 11.2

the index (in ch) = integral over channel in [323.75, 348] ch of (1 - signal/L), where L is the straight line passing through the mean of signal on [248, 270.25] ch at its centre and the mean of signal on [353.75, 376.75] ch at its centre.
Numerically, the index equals 3.7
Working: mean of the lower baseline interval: 11.1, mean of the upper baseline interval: 12.4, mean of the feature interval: 10.2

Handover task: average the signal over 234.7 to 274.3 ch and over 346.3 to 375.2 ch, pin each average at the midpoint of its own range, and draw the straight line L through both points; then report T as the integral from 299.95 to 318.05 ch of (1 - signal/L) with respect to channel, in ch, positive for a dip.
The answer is -0.8 ch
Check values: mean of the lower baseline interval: 11.2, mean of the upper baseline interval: 12.1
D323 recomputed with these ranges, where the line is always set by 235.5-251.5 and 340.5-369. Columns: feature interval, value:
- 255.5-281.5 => 1.3 ch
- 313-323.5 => -0.4 ch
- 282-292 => -0.4 ch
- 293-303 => -0.8 ch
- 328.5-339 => 1.4 ch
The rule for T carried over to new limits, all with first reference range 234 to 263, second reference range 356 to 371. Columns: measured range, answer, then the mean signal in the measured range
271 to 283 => 0.8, 10.9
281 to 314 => -1.0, 12.2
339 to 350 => 1.9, 10.2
